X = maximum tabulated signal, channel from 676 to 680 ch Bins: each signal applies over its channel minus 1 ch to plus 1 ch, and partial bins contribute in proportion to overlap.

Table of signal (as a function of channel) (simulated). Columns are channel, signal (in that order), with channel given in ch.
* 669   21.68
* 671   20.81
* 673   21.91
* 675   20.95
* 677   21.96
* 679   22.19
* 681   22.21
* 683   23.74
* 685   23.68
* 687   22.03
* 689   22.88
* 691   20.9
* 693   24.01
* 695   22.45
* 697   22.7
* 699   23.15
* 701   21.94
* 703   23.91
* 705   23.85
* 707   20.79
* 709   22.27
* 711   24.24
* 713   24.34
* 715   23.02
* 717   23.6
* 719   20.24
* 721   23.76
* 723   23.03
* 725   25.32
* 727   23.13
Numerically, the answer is 22.19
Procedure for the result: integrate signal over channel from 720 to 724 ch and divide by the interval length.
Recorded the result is 23.4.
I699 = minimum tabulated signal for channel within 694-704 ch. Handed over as 21.94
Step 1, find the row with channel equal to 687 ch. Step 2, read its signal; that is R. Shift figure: 22.03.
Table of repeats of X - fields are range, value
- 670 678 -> 21.96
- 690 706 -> 24.01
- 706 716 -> 24.34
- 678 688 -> 23.74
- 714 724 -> 23.76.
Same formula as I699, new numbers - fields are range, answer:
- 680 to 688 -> 22.03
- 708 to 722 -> 20.24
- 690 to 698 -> 20.9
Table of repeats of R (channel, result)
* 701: 21.94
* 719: 20.24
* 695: 22.45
